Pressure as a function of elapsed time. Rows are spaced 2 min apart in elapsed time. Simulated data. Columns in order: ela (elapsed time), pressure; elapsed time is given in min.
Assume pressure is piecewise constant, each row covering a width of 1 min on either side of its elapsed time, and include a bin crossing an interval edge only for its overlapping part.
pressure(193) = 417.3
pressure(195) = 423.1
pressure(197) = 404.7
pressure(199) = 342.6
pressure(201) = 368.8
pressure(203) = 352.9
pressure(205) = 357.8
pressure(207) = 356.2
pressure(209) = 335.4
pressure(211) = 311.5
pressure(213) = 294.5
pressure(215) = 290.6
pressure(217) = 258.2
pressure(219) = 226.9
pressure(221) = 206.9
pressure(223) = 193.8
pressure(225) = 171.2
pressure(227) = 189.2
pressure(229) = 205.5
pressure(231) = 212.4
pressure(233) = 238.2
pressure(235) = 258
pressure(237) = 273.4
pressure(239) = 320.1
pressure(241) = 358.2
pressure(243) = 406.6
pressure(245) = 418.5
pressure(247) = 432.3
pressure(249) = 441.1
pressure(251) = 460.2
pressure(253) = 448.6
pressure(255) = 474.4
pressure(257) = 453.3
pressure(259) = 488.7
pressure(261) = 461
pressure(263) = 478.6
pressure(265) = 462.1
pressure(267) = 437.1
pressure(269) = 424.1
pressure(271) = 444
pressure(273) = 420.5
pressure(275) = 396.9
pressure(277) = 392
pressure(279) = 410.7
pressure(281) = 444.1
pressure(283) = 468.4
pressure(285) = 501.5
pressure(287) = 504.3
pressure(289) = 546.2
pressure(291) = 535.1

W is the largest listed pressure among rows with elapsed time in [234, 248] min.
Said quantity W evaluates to 432.3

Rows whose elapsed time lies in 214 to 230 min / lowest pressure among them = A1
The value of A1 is 171.2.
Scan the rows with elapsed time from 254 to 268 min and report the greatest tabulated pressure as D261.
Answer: 488.7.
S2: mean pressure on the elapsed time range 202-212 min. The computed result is 343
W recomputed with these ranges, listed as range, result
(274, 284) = 468.4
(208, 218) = 335.4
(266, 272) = 444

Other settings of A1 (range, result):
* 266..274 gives 420.5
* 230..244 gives 212.4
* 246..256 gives 432.3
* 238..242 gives 320.1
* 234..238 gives 258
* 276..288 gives 392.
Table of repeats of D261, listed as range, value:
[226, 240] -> 320.1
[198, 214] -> 368.8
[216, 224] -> 258.2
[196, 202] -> 404.7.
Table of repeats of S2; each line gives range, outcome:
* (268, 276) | 421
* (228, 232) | 209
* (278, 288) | 466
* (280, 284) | 456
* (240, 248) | 404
